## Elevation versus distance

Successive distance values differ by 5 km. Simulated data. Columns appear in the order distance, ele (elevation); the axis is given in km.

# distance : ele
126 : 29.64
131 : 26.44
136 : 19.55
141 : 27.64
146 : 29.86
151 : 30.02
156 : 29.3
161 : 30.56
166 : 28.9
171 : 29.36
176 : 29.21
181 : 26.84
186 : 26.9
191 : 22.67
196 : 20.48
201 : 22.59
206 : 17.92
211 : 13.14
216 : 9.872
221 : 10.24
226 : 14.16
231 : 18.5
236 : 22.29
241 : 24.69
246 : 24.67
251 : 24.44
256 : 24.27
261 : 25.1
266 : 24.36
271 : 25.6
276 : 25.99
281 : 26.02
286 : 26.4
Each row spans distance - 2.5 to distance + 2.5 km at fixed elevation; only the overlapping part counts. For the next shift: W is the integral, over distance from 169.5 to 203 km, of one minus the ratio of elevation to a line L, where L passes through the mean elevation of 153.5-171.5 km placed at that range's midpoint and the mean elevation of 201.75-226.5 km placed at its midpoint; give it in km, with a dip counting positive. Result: -4.8 km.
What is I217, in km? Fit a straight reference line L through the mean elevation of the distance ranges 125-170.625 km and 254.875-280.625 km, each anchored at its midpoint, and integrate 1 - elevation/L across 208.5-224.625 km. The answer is 9.2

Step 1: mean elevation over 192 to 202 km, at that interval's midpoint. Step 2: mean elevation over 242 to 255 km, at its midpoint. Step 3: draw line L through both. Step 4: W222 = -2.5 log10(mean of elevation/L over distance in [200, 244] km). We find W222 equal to 0.335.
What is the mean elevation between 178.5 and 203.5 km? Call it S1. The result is 23.9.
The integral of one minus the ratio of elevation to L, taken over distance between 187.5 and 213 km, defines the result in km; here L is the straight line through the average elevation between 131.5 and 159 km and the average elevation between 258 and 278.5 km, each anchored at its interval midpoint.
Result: 6.38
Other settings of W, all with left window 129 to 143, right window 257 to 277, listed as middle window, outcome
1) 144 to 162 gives -4.0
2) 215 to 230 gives 7.6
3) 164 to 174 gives -1.9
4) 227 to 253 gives 2.7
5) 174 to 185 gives -1.4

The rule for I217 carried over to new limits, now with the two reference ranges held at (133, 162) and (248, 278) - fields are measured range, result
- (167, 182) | -0.92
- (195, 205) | 1.99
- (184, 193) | 0.64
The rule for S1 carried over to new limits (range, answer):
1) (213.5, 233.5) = 13.2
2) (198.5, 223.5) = 14.8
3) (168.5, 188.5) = 28.1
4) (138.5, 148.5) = 28.8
